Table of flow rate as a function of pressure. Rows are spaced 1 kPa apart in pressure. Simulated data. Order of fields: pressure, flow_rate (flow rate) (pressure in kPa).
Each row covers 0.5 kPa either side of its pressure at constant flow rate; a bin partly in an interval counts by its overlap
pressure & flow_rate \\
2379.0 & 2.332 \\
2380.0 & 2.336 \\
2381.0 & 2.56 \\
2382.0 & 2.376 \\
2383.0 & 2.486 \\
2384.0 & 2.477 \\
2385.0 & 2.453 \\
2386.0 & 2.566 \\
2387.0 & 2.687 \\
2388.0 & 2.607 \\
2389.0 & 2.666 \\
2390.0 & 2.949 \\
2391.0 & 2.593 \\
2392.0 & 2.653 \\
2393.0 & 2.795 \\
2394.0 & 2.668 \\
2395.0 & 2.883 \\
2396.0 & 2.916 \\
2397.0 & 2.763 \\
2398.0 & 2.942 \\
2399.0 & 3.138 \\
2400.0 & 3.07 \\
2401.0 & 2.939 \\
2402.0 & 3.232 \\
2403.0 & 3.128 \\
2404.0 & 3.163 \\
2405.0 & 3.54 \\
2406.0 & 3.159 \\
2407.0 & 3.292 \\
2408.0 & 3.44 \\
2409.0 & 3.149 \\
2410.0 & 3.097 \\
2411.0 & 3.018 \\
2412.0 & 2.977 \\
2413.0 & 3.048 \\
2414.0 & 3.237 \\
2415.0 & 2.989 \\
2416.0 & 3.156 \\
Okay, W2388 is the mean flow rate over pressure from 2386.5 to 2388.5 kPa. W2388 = 2.65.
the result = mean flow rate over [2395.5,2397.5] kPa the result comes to 2.84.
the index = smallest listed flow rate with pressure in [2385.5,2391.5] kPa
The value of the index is 2.566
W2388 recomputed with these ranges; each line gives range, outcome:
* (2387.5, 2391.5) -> 2.7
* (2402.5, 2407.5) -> 3.26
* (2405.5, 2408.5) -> 3.3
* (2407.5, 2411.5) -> 3.18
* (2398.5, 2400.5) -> 3.1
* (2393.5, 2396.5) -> 2.82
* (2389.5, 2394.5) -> 2.73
